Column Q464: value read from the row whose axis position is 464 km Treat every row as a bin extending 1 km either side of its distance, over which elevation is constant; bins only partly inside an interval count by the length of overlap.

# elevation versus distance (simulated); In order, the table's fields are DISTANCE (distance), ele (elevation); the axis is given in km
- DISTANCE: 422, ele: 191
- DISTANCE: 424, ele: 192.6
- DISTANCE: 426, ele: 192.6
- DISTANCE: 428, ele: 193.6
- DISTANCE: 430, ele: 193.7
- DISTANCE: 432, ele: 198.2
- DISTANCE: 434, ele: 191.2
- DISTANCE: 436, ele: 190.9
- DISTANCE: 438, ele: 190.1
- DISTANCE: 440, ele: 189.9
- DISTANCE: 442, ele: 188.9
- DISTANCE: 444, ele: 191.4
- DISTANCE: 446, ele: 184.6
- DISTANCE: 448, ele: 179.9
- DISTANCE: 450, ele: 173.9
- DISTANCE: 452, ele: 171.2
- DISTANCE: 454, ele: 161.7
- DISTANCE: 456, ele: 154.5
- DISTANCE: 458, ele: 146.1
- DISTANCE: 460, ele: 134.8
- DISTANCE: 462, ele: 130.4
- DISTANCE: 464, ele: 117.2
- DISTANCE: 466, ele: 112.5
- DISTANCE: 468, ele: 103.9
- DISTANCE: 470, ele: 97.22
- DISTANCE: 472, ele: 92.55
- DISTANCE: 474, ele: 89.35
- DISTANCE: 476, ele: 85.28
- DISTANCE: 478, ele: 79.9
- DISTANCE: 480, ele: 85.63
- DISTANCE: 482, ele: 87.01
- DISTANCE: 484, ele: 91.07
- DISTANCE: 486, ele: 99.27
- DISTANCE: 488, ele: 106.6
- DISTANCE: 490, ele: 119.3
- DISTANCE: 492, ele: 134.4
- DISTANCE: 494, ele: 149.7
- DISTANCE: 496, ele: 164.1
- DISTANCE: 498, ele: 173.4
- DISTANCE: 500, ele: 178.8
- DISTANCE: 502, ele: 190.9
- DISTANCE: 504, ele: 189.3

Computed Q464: 117.2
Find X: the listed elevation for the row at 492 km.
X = 134.4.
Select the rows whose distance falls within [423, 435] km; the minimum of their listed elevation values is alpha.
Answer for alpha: 191.2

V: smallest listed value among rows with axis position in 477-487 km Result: 79.9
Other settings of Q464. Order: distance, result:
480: 85.63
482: 87.01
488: 106.6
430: 193.7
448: 179.9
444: 191.4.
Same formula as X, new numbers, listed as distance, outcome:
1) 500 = 178.8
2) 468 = 103.9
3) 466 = 112.5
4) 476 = 85.28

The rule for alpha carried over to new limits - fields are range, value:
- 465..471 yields 97.22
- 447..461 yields 134.8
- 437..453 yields 171.2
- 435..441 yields 189.9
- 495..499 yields 164.1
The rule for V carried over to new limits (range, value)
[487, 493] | 106.6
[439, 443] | 188.9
